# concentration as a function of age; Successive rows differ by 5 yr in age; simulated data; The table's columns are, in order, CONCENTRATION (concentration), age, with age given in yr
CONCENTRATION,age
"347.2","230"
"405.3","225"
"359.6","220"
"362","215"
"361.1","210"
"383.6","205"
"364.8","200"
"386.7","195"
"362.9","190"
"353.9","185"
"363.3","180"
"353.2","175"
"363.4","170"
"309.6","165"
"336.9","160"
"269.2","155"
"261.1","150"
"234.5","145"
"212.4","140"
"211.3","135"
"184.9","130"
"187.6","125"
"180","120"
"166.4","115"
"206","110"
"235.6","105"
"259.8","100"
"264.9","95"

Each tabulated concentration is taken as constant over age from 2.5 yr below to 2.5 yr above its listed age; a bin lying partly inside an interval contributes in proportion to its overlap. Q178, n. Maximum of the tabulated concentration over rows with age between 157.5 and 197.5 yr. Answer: 386.7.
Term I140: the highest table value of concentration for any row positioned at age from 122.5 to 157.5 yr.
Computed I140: 269.2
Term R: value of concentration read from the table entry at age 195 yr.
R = 386.7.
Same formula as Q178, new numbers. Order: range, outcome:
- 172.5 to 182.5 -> 363.3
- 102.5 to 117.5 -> 235.6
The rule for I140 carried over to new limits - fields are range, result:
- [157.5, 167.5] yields 336.9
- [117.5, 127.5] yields 187.6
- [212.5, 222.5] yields 362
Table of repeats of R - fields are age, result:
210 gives 361.1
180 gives 363.3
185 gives 353.9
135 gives 211.3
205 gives 383.6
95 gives 264.9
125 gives 187.6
